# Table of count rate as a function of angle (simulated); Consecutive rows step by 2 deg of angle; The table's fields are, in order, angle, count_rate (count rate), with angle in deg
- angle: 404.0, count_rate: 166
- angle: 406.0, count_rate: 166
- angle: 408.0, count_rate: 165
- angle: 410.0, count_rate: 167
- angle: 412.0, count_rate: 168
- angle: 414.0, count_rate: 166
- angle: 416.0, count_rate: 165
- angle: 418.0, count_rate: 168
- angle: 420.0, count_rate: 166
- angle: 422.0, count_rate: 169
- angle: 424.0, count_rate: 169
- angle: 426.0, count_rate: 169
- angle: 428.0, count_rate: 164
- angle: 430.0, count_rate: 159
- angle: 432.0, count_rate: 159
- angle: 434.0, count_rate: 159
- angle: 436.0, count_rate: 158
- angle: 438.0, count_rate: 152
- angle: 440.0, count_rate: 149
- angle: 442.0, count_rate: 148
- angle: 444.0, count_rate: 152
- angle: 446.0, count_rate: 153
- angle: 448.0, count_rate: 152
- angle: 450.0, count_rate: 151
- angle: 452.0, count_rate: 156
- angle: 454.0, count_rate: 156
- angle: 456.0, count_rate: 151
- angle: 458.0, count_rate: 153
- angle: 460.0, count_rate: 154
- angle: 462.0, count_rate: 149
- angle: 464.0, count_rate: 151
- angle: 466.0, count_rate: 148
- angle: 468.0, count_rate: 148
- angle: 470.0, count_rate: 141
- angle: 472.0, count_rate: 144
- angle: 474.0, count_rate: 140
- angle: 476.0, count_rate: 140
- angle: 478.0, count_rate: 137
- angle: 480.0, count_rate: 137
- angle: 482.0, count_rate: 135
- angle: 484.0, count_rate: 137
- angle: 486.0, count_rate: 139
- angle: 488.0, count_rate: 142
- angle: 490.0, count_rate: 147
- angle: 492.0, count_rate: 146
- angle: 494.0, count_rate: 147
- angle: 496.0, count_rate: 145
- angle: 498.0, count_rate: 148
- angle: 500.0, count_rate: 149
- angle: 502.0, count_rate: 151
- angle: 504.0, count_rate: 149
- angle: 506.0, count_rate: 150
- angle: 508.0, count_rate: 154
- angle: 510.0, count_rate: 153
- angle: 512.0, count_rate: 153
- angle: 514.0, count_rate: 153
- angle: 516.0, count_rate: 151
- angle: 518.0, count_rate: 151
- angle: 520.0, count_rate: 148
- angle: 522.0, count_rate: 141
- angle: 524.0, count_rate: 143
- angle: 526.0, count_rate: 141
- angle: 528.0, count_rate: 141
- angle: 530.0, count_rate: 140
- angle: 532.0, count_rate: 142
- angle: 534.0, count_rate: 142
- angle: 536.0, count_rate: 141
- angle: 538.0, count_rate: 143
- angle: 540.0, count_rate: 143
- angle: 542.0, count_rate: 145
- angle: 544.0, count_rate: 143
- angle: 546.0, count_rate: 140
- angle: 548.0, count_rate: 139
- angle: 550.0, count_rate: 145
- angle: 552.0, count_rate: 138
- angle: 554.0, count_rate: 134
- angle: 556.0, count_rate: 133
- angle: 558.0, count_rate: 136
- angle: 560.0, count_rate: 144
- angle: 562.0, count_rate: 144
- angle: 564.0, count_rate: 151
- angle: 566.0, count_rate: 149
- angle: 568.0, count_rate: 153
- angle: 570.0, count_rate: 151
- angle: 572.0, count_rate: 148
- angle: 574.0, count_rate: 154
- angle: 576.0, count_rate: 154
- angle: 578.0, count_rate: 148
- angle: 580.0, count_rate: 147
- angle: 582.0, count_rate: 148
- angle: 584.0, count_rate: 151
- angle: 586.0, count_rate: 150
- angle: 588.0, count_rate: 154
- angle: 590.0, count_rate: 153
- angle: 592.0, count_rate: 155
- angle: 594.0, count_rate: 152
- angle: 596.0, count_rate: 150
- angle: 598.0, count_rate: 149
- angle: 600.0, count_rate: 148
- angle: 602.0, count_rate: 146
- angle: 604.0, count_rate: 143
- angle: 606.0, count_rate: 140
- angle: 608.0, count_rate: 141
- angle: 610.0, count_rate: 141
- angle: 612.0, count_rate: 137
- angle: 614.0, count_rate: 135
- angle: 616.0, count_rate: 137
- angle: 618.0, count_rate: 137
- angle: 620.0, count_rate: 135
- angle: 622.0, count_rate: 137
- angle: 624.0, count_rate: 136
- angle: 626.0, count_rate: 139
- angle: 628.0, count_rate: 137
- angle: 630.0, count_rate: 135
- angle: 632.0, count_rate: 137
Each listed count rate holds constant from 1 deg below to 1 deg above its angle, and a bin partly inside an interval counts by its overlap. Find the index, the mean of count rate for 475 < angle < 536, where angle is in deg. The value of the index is 145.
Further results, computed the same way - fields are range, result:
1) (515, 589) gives 145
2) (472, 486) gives 138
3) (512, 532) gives 146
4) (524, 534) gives 141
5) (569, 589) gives 150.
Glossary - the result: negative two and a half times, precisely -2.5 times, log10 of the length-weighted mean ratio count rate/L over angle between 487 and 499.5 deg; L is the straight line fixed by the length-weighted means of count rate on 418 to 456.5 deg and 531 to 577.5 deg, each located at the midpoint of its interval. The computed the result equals 0.04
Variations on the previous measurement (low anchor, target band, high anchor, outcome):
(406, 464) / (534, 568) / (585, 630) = 0.05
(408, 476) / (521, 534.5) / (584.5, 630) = 0.06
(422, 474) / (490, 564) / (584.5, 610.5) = 0.04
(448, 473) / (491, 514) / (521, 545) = -0.03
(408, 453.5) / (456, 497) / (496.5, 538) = 0.07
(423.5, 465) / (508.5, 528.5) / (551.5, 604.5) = 0.02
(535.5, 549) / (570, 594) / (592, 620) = -0.06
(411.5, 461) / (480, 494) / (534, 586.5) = 0.09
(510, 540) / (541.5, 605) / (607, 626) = -0.04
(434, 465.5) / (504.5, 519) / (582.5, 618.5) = -0.02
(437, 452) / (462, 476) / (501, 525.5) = 0.04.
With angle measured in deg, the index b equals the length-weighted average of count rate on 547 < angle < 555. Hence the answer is 139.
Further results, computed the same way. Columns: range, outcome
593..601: 150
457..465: 152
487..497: 145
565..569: 151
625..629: 138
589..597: 152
